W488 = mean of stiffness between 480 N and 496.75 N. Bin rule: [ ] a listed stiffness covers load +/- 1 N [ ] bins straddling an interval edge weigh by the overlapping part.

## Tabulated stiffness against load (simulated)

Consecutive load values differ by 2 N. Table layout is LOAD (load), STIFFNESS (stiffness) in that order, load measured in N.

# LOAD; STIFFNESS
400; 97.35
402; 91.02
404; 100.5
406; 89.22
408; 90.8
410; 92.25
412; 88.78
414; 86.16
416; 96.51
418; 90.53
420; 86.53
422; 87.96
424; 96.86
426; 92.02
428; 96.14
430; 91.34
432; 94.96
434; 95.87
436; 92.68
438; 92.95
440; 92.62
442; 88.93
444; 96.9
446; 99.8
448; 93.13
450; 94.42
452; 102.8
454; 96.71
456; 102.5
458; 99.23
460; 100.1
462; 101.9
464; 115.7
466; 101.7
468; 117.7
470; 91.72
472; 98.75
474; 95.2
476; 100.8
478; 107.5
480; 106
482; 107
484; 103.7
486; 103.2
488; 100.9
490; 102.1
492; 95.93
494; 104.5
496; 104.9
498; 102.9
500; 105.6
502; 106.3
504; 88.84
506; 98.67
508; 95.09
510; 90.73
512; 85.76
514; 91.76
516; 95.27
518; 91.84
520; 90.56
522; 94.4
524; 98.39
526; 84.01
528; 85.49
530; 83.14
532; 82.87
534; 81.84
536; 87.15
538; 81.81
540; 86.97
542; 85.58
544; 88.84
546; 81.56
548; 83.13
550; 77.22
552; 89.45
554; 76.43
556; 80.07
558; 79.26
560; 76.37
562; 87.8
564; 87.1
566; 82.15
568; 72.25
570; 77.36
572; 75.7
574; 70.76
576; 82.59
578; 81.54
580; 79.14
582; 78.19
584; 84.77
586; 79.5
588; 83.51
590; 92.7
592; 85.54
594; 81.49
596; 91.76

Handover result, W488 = 103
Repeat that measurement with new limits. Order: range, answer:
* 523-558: 84.2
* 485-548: 92.6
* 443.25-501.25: 102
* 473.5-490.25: 103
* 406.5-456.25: 93.4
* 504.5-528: 92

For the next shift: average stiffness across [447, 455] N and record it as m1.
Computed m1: 96.8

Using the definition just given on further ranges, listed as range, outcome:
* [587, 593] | 87.2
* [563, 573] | 78.9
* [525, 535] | 83.5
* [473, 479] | 101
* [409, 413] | 90.5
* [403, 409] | 93.5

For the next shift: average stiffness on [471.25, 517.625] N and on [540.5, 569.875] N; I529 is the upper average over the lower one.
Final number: 0.82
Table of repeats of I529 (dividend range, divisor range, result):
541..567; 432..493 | 0.83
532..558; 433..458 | 0.87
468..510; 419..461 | 1.06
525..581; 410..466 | 0.86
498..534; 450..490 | 0.90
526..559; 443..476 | 0.83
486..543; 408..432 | 1.02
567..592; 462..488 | 0.77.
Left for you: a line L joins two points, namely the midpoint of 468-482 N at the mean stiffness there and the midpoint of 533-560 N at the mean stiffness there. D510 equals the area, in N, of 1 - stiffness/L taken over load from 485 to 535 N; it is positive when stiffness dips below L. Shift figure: -1.1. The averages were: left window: 102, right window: 82.8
